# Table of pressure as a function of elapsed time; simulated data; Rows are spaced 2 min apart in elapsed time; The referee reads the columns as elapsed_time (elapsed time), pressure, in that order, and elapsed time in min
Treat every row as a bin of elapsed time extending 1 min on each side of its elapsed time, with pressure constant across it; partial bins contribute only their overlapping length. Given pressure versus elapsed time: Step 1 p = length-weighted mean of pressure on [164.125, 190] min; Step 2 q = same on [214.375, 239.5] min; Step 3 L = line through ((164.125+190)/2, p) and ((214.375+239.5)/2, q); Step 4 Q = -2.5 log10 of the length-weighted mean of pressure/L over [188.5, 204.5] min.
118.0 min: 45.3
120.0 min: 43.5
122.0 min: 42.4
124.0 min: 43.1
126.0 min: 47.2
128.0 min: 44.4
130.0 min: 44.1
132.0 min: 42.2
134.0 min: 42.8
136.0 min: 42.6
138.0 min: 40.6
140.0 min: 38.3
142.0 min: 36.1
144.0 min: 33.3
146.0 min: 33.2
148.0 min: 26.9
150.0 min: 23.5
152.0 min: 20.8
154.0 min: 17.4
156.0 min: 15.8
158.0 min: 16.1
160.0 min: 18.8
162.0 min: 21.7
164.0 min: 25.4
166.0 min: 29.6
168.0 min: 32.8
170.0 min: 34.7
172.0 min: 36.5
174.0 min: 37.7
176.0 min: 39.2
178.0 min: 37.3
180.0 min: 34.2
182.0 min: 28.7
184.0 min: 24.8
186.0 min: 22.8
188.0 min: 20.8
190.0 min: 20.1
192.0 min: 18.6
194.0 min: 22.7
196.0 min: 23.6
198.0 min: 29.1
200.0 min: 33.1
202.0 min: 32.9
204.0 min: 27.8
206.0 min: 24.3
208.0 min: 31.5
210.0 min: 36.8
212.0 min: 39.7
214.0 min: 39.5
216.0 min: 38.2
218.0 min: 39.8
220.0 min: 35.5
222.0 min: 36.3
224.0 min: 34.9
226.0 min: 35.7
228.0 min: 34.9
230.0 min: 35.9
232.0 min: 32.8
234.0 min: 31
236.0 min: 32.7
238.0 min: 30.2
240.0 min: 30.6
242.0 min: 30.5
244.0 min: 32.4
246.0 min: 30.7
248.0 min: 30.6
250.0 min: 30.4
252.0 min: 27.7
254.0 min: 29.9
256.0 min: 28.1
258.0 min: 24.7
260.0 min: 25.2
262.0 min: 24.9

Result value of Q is 0.253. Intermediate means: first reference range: 30.9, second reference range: 34.9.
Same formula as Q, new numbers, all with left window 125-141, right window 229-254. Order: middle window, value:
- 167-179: 0.06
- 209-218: -0.13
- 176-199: 0.37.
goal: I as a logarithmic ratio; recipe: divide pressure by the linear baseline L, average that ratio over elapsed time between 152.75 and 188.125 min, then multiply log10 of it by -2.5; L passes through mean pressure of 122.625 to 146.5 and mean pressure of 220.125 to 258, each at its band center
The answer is 0.34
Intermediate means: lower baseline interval 40.8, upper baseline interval 31.9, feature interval 27.6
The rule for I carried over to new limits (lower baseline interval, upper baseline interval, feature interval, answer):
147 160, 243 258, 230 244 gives -0.12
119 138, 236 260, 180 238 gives 0.09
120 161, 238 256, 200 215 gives -0.06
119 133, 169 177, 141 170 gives 0.48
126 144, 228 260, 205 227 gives -0.08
